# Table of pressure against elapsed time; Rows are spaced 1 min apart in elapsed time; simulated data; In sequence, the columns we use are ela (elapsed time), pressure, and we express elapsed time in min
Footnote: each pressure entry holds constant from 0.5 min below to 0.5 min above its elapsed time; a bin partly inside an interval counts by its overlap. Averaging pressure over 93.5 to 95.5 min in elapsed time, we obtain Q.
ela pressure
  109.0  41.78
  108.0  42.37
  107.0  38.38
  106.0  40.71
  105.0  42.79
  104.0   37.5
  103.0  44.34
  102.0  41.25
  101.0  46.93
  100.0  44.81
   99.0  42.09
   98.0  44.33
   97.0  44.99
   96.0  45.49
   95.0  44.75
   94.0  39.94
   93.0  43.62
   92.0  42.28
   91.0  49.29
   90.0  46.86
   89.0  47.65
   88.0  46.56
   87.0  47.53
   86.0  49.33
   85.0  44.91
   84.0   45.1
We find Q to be 42.3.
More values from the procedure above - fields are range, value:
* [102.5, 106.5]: 41.3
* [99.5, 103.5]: 44.3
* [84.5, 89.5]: 47.2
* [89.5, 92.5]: 46.1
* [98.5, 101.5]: 44.6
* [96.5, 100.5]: 44.1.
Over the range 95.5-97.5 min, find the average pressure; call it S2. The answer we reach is 45.2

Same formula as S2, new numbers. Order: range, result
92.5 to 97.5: 43.8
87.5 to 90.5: 47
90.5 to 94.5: 43.8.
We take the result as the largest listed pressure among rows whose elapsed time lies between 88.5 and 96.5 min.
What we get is 49.29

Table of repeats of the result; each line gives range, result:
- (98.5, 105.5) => 46.93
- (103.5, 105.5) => 42.79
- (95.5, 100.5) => 45.49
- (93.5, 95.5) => 44.75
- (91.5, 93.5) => 43.62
